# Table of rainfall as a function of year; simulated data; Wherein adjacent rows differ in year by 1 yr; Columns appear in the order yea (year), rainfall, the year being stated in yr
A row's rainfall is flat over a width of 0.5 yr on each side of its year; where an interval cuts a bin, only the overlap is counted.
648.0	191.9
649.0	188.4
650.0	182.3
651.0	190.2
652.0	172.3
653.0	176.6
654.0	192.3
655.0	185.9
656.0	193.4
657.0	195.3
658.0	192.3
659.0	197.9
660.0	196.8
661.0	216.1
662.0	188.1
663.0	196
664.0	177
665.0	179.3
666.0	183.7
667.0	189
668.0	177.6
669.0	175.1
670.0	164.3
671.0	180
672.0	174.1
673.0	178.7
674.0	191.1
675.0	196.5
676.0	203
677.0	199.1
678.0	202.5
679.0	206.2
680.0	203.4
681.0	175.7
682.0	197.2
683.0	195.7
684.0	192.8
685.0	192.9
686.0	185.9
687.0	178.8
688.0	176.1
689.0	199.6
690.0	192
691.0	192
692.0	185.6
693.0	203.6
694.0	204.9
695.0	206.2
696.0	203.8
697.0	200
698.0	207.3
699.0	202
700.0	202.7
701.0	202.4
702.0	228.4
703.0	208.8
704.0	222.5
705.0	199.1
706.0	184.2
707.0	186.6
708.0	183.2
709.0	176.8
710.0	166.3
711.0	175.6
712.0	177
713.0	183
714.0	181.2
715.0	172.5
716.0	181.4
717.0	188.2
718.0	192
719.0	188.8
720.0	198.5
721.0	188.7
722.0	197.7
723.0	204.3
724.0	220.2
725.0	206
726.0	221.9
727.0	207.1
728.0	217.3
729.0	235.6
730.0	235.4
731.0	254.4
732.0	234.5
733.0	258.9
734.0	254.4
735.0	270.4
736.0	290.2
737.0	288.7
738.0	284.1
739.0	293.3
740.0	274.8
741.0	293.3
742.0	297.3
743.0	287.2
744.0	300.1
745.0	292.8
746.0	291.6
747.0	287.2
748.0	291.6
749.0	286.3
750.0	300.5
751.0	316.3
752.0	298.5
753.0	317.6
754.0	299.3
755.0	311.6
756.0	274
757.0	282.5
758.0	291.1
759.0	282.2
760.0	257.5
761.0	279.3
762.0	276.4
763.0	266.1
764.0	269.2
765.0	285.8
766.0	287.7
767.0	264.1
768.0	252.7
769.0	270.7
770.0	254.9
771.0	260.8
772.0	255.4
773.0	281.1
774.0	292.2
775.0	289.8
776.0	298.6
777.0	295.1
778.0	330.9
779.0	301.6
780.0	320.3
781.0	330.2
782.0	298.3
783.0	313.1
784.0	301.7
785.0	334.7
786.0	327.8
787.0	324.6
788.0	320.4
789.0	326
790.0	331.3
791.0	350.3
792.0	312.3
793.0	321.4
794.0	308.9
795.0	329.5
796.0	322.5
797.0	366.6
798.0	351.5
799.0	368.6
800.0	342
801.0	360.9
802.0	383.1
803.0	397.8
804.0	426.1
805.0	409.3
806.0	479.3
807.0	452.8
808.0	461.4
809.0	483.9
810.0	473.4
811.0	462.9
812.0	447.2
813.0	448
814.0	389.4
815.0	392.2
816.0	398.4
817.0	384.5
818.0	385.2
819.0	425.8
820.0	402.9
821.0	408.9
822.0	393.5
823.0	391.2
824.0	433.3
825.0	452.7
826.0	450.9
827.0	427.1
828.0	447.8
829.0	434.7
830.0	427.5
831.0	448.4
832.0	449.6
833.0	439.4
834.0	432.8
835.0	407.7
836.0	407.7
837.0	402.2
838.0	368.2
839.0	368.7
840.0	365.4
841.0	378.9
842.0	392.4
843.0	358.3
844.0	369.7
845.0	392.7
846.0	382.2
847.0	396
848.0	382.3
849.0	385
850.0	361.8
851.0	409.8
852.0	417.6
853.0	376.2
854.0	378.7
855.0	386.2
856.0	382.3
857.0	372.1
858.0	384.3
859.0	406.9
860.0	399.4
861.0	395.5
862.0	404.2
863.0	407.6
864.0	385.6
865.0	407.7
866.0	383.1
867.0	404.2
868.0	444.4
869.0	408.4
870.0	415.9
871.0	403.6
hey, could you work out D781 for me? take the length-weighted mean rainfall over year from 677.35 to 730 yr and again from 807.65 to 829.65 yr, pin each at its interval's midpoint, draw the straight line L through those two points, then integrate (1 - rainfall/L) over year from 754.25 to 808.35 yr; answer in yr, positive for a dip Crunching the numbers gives 5.2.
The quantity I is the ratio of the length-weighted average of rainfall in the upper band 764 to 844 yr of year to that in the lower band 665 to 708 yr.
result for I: 1.90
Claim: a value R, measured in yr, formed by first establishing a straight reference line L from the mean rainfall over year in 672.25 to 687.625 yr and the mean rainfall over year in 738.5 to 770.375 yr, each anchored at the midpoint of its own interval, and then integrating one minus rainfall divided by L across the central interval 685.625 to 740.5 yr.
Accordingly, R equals 5.6 yr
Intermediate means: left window 193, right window 286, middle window 211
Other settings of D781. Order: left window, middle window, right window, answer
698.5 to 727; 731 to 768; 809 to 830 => -1.6 yr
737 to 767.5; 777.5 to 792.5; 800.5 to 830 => 1.6 yr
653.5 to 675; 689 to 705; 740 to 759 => 1.7 yr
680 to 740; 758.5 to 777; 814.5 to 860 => 1.4 yr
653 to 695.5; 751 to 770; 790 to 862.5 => 1.6 yr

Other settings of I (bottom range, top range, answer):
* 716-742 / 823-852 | 1.72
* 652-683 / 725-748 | 1.41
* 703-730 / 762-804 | 1.60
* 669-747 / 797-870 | 1.90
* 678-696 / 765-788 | 1.52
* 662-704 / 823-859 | 2.08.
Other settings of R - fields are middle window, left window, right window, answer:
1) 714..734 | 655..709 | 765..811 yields 3.2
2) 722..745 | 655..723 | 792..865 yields 0.3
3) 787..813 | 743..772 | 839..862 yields -4.1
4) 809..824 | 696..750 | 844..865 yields -3.3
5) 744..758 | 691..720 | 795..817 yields -0.3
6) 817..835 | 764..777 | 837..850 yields -3.6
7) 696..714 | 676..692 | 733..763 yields 2.3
